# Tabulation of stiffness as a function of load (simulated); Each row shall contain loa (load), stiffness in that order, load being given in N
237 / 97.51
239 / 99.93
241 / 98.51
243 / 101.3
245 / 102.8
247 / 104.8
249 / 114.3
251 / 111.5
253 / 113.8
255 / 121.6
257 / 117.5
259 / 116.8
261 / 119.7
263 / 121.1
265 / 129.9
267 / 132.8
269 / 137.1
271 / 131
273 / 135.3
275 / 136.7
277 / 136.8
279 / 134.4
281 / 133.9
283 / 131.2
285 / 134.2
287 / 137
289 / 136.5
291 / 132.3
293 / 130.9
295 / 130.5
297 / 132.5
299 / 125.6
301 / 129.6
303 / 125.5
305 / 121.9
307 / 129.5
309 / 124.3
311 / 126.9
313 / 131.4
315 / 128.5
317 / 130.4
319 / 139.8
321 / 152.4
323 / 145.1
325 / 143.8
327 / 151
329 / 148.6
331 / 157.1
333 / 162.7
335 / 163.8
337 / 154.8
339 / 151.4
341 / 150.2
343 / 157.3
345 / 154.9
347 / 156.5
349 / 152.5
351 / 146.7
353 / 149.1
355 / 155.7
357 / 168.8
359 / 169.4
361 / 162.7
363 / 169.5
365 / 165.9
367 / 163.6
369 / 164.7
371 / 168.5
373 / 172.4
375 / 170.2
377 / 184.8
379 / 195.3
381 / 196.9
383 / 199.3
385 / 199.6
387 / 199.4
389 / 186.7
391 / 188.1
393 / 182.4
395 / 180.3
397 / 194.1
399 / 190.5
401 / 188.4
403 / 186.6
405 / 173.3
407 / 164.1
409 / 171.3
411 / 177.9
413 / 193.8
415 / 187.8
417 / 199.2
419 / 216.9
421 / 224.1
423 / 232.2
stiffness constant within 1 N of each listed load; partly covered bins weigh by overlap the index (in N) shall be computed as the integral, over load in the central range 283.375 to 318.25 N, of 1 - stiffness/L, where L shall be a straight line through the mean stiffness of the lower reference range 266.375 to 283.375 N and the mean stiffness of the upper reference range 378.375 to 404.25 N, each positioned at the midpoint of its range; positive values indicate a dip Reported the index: 4.0 N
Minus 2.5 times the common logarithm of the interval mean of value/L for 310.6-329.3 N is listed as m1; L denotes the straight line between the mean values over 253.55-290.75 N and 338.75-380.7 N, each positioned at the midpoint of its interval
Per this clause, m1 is 0.07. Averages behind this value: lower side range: 130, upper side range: 164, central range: 140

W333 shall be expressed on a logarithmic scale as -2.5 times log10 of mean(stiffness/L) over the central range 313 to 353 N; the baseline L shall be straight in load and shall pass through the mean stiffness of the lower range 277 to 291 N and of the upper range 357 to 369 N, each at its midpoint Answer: 0.04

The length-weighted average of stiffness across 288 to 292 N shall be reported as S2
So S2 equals 134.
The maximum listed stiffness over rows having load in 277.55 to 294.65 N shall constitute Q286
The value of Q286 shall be 137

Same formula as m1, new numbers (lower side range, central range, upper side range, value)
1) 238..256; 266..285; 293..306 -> -0.14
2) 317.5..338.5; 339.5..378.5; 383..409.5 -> 0.03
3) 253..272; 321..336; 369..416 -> 0.01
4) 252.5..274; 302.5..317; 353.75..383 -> 0.15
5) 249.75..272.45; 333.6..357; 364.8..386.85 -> 0.08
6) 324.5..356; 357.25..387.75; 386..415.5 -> -0.05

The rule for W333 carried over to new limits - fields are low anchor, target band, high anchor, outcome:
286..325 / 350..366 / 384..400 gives 0.04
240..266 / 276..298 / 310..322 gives -0.07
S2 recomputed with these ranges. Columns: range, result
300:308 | 127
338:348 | 154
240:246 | 101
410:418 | 190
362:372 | 166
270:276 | 134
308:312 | 126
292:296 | 131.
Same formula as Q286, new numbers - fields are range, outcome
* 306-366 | 169.5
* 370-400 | 199.6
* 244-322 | 152.4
